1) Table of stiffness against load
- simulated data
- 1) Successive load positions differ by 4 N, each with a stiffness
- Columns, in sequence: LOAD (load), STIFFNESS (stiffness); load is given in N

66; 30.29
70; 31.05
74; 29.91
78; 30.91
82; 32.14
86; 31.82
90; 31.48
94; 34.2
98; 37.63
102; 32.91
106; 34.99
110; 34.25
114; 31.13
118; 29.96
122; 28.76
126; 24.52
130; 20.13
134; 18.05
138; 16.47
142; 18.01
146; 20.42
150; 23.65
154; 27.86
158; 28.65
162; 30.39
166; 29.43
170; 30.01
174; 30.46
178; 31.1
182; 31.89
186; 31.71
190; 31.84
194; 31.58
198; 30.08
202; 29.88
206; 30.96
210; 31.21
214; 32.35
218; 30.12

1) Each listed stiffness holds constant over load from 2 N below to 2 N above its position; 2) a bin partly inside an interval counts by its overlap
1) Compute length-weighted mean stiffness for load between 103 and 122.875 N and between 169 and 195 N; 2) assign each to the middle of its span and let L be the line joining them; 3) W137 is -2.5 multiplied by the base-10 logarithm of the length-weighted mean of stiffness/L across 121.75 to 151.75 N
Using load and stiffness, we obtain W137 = 0.46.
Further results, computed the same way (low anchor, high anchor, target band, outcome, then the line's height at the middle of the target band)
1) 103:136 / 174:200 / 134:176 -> 0.182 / 29.7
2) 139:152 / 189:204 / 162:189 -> -0.165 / 26.5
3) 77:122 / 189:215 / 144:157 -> 0.293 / 31.9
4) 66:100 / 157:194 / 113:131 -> 0.170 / 31.6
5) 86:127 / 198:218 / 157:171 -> 0.063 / 31.4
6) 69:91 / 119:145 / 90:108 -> -0.245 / 27.6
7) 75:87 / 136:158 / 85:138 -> -0.083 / 27.1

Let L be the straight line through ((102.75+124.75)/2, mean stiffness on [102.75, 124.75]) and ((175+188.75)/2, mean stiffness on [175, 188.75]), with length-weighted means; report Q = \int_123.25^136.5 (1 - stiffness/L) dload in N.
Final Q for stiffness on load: 4.4 N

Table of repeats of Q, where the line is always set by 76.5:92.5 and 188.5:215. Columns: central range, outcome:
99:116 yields -1.08 N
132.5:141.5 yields 4.03 N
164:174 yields 0.44 N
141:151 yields 3.41 N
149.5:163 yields 1.48 N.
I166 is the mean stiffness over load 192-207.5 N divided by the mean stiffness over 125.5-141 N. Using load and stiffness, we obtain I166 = 1.59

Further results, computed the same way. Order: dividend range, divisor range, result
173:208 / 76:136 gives 1.03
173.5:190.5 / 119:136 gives 1.35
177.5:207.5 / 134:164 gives 1.34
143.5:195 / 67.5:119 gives 0.89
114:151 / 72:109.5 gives 0.69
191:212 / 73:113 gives 0.93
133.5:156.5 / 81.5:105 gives 0.63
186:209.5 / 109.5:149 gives 1.30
